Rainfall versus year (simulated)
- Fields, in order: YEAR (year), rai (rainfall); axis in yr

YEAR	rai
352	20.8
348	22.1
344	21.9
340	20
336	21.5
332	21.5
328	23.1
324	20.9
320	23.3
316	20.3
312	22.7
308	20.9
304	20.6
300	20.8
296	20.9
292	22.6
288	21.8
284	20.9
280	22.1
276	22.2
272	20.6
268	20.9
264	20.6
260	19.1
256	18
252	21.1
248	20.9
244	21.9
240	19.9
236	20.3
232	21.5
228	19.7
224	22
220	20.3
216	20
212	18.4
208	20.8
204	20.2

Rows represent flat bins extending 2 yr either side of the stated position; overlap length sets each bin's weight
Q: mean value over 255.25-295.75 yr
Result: 21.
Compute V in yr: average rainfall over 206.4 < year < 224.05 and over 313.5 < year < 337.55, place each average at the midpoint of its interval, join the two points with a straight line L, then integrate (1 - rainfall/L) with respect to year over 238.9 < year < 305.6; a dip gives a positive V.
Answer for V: 0.3 yr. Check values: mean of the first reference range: 20.1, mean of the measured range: 20.9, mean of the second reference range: 21.8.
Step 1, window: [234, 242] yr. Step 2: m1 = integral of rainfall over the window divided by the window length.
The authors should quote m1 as 20.1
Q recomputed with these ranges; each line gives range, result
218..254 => 20.8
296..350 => 21.5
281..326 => 21.4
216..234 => 20.8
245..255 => 20.8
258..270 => 20.2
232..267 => 20.3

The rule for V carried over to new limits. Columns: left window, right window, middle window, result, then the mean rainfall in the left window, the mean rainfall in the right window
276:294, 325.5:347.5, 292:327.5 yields 0.5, 21.9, 21.6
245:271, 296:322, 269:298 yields -1.1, 20.2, 21.4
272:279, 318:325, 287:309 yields 0.7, 21.7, 22.3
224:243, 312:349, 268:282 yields -0.3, 20.6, 21.7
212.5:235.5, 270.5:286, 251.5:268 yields 1.1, 20.5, 21.5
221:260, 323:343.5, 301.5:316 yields 0.0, 20.5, 21.5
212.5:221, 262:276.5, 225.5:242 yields -0.2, 19.8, 21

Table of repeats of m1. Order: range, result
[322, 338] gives 21.8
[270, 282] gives 21.6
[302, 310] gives 20.8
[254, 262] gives 18.6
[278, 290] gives 21.6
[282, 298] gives 21.6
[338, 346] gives 20.9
